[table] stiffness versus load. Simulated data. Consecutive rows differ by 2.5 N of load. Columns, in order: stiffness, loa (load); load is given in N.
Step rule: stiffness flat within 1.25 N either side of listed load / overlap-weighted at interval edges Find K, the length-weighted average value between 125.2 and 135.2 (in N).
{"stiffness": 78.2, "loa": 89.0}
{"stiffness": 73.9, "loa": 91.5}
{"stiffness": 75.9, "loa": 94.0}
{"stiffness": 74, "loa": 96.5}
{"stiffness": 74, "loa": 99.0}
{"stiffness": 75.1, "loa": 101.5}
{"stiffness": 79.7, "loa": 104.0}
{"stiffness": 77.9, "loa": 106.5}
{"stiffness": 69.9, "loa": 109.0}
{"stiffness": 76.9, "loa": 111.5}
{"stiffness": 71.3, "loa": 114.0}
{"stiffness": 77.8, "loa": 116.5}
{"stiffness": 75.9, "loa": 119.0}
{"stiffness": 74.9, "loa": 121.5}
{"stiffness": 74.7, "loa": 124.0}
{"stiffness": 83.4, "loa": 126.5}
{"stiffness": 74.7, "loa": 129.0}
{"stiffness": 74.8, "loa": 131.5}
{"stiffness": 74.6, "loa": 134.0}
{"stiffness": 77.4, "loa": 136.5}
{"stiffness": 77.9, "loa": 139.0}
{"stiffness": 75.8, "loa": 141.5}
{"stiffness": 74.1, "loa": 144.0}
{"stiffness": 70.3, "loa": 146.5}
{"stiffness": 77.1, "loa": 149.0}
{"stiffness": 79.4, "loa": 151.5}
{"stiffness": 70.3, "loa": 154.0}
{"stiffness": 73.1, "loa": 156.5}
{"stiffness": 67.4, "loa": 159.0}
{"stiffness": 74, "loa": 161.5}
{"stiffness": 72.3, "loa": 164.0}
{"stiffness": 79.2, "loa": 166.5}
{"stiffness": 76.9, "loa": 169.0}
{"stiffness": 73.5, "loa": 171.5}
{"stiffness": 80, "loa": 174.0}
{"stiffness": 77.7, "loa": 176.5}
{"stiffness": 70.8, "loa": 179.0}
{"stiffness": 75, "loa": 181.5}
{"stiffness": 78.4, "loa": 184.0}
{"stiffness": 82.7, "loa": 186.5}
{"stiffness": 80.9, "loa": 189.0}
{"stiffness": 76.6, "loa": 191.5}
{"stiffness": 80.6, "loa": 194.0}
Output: 76.9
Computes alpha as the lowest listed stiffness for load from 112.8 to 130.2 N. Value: 71.3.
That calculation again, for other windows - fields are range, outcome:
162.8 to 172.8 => 72.3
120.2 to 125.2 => 74.7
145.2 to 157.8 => 70.3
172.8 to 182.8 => 70.8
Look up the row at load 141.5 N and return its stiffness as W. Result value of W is 75.8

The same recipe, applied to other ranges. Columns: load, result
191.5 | 76.6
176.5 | 77.7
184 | 78.4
